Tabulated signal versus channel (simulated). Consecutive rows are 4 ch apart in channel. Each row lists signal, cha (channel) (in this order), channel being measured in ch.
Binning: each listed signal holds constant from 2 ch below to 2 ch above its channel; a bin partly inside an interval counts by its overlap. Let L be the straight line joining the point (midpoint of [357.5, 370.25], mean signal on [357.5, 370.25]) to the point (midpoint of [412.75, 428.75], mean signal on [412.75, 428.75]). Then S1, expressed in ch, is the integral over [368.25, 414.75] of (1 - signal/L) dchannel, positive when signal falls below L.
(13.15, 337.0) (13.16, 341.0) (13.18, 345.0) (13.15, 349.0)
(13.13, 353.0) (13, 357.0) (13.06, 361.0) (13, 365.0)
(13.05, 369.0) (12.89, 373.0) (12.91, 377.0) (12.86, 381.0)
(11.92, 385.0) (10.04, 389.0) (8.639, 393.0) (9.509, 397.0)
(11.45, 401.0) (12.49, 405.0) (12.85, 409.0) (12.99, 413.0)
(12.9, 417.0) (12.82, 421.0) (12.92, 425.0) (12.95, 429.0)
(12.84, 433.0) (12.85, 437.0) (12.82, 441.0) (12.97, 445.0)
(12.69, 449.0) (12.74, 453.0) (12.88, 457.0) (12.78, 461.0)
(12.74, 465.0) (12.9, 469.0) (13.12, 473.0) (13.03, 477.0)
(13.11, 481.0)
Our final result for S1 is 4.34 ch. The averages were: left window 13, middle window 11.8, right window 12.9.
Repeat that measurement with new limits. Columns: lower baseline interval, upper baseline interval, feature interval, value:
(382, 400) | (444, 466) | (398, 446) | -5.0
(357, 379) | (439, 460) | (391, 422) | 3.0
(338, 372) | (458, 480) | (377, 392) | 1.7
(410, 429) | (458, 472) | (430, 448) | 0.0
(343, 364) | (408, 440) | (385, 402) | 3.8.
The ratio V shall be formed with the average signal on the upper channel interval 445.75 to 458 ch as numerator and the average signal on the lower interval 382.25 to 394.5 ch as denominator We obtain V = 1.2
